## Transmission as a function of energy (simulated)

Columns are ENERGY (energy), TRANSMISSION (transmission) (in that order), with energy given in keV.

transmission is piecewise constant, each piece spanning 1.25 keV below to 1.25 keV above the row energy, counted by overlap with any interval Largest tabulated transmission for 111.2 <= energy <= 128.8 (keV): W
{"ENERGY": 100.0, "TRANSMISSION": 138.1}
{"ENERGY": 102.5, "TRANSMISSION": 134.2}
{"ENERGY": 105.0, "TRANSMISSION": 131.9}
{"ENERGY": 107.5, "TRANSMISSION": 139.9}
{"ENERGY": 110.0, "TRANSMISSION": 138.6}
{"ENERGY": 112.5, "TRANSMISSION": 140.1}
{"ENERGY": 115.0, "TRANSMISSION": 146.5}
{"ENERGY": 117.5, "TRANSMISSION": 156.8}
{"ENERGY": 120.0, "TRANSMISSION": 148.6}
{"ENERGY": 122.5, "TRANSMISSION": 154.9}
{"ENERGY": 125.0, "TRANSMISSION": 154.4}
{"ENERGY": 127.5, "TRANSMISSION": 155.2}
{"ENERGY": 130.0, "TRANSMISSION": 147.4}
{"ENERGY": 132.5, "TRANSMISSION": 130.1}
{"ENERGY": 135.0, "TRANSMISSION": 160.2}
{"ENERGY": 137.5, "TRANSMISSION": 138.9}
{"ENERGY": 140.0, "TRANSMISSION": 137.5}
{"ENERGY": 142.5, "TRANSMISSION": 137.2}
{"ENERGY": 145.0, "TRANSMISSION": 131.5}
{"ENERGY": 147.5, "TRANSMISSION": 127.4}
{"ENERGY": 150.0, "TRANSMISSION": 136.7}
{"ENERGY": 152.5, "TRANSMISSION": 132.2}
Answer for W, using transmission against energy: 156.8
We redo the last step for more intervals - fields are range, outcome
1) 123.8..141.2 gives 160.2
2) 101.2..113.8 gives 140.1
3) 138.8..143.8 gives 137.5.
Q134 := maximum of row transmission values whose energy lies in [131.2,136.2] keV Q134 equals 160.2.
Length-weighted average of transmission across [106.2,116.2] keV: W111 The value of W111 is 141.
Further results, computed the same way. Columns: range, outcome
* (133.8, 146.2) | 141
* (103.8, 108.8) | 136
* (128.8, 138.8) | 144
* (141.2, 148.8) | 132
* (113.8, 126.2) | 152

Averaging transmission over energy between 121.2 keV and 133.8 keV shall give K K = 148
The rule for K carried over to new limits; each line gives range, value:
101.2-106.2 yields 133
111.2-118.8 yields 148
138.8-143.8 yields 137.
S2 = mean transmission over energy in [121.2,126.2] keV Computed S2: 155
